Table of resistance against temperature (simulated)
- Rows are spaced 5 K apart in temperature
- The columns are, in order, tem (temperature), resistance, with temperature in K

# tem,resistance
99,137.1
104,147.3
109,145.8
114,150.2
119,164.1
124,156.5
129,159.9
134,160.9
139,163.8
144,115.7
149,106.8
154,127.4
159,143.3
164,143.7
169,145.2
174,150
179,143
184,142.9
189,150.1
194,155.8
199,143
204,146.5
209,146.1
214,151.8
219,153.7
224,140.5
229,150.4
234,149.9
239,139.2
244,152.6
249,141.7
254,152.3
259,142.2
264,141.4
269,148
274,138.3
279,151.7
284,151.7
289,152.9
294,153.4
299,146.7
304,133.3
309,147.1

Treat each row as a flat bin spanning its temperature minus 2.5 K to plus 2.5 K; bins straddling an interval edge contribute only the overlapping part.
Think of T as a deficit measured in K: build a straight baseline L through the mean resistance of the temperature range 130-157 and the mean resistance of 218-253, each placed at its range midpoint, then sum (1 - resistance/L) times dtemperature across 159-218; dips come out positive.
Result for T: -2.3 K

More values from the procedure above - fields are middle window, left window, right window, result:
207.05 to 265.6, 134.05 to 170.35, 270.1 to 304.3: -1.38 K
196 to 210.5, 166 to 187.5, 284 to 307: 0.03 K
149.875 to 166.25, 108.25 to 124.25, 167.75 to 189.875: 1.53 K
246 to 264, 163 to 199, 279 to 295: 0.69 K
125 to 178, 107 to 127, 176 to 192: 2.80 K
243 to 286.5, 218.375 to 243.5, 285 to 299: 0.90 K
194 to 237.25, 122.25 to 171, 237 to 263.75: -1.14 K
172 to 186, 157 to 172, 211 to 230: 0.03 K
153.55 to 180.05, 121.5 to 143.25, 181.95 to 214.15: 1.54 K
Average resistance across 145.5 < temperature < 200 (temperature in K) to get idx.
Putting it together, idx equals 140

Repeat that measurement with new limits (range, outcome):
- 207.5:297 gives 148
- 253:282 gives 145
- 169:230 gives 148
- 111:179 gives 145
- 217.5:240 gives 147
